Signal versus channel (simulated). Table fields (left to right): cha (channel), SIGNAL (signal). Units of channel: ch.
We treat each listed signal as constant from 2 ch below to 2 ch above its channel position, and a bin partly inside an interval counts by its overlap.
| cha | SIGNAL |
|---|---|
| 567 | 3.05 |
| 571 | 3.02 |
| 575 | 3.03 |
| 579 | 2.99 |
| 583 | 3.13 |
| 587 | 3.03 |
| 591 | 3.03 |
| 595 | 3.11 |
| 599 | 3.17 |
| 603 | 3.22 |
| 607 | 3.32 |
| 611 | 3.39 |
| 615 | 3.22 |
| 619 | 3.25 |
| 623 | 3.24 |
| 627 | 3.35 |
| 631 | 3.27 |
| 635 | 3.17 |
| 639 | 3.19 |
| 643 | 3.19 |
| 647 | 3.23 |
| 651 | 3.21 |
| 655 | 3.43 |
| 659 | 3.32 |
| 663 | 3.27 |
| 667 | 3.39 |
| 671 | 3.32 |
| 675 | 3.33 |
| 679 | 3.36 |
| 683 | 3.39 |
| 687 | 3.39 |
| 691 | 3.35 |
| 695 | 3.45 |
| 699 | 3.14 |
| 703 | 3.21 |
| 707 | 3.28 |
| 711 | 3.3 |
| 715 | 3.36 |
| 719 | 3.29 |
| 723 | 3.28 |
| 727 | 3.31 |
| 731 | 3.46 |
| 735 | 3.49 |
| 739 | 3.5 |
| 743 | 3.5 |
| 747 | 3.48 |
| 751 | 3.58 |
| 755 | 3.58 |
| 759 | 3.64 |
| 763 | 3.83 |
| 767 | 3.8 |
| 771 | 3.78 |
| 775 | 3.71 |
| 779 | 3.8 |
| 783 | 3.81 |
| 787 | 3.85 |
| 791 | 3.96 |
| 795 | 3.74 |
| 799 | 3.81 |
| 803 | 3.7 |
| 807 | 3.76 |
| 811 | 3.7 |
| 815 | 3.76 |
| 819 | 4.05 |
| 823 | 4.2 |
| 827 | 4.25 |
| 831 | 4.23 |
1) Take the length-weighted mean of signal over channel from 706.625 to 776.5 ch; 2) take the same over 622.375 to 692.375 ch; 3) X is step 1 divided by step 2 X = 1.06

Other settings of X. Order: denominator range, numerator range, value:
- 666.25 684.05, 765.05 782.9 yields 1.13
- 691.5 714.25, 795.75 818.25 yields 1.15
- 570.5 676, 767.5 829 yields 1.20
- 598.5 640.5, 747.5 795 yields 1.15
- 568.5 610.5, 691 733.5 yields 1.06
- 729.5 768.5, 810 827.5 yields 1.11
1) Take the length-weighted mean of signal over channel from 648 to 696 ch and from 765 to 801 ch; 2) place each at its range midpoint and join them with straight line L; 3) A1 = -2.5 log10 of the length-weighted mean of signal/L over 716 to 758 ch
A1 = 0.05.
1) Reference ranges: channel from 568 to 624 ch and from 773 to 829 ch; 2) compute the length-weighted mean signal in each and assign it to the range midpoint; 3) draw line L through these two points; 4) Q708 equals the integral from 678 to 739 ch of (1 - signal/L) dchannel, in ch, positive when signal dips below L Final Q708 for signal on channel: 3.43 ch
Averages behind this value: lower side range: 3.15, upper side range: 3.86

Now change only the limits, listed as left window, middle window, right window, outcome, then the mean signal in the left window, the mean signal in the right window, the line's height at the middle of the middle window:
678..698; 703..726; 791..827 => 1.3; 3.38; 3.87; 3.48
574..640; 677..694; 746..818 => 0.3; 3.19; 3.75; 3.44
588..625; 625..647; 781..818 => 0.4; 3.21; 3.79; 3.3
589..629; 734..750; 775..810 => 0.6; 3.23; 3.8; 3.64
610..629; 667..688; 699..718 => -0.5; 3.28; 3.27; 3.28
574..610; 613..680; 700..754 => -1.0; 3.12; 3.39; 3.23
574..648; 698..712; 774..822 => 1.1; 3.19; 3.81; 3.5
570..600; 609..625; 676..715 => -0.7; 3.06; 3.32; 3.14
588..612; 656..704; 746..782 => 1.5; 3.19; 3.7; 3.44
